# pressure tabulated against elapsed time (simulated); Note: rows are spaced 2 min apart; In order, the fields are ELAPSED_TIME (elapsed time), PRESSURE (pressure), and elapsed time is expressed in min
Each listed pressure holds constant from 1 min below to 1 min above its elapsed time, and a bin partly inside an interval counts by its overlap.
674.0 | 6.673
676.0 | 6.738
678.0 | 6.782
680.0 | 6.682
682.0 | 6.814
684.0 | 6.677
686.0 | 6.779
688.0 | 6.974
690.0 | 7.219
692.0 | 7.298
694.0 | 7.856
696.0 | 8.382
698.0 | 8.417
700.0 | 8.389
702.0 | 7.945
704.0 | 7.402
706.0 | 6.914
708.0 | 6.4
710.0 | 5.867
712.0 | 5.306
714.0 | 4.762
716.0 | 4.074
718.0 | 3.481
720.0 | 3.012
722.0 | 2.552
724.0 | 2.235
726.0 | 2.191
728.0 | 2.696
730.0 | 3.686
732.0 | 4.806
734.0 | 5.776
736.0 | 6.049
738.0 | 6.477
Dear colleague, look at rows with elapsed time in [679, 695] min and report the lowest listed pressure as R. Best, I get 6.677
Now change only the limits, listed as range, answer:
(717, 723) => 2.552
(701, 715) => 4.762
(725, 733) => 2.191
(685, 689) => 6.779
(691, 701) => 7.298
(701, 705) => 7.402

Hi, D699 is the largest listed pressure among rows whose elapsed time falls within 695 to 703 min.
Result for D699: 8.417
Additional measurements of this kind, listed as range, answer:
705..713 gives 6.914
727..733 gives 4.806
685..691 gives 7.219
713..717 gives 4.762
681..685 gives 6.814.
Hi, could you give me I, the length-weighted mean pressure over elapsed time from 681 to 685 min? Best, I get 6.75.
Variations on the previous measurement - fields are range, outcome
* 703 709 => 6.91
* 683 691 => 6.91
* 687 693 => 7.16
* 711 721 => 4.13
